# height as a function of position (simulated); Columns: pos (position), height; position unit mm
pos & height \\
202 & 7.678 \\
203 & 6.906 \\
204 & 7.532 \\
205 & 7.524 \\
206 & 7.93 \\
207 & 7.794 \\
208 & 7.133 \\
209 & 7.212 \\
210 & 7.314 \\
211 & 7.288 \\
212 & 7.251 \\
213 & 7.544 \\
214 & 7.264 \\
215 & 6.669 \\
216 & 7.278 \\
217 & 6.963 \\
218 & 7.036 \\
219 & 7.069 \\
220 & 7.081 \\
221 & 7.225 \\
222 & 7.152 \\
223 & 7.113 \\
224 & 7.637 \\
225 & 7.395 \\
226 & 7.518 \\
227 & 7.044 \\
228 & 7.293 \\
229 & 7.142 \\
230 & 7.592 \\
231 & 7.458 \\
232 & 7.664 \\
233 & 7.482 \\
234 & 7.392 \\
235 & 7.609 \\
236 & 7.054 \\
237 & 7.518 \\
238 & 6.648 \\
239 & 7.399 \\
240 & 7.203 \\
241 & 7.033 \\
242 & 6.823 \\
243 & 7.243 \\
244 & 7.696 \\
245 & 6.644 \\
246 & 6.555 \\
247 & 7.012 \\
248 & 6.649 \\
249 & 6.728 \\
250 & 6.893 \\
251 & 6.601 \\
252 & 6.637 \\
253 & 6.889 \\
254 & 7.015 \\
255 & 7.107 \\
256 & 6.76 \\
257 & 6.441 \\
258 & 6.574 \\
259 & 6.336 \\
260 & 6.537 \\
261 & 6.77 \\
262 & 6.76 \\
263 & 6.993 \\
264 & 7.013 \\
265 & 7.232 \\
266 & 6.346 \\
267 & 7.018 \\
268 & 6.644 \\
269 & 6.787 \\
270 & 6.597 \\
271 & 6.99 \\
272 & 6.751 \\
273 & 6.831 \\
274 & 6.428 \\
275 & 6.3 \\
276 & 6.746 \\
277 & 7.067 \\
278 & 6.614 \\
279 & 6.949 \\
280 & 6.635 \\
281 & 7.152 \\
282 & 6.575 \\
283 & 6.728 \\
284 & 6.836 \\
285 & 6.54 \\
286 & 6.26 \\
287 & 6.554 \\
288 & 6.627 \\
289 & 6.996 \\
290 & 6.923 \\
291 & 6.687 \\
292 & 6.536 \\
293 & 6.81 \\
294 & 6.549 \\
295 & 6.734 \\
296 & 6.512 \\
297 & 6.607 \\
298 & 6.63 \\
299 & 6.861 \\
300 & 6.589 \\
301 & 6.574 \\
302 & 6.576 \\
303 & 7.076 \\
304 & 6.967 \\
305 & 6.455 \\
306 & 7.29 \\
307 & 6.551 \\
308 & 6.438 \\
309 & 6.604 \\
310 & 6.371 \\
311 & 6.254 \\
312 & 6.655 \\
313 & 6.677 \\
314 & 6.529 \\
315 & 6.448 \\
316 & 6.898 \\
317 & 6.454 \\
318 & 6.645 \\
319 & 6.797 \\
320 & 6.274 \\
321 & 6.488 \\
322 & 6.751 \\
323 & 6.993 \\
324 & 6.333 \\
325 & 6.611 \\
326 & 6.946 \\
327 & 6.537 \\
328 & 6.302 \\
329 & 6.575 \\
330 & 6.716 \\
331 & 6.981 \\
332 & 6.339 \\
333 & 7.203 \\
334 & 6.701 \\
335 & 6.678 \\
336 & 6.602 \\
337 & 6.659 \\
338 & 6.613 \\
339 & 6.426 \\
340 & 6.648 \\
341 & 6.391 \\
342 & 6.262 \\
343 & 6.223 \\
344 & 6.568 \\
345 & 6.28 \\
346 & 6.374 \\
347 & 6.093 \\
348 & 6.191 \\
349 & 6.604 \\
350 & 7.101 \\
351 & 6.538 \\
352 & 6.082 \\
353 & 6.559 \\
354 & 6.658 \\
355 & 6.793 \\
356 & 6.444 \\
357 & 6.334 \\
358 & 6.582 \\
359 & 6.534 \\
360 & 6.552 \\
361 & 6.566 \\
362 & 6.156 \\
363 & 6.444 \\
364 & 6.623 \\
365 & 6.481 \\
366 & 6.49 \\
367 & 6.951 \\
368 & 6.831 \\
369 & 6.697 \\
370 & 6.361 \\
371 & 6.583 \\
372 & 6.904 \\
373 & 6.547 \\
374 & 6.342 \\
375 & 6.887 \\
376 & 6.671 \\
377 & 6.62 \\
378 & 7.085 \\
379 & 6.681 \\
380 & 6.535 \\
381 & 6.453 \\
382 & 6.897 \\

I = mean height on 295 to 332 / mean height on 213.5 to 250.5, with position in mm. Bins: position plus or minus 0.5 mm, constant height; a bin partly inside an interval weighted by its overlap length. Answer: 0.9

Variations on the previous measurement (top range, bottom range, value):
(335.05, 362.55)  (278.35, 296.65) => 0.97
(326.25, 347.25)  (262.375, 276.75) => 0.97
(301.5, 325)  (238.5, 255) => 0.95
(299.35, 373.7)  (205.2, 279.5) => 0.94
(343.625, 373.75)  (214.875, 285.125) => 0.94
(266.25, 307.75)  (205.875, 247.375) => 0.93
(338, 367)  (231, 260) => 0.93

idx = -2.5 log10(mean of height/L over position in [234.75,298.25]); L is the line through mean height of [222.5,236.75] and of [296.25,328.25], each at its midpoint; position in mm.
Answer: 0.04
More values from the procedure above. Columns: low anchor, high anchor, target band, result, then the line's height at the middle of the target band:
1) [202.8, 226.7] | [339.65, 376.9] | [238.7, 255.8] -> 0.03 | 7.11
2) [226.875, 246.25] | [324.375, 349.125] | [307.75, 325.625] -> 0.02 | 6.68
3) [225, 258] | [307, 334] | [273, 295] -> 0.02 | 6.83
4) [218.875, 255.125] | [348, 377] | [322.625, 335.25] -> 0.01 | 6.73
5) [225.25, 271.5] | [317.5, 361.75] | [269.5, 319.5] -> 0.01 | 6.77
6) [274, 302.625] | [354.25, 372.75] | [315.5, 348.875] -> 0.01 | 6.62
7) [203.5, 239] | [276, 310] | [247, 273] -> 0.03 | 6.98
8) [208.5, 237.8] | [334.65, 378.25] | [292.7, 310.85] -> 0.03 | 6.84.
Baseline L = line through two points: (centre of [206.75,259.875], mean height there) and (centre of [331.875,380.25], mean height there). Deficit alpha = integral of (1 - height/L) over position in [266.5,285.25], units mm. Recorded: 0.46 mm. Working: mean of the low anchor 7.11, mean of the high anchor 6.56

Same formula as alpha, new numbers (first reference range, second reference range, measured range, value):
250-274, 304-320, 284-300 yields 0.02 mm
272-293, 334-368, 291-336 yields -0.23 mm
